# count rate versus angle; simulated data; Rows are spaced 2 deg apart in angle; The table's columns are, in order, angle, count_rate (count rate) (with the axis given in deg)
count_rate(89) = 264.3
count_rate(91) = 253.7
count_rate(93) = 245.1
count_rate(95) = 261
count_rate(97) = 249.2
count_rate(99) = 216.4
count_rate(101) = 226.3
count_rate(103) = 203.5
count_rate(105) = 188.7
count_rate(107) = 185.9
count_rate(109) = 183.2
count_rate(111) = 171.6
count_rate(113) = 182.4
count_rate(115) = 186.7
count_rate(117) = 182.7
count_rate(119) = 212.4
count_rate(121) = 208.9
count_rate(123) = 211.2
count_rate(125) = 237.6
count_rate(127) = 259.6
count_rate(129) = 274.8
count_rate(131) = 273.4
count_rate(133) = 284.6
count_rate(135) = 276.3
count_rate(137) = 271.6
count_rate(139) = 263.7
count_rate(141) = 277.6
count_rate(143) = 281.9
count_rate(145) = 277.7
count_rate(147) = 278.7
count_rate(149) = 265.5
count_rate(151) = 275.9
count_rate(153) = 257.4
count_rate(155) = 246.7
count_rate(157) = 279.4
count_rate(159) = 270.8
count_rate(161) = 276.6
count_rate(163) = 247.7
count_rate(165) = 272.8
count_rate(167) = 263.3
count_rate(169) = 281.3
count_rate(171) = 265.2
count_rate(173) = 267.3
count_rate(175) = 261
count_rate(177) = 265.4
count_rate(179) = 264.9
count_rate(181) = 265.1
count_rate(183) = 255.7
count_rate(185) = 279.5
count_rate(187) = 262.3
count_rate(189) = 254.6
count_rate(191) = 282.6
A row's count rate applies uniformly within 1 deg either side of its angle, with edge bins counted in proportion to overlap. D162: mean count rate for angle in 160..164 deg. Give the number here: 262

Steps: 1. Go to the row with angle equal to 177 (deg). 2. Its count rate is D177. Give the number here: 265.4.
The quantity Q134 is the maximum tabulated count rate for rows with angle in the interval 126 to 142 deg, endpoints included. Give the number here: 284.6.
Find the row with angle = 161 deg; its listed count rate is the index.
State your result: 276.6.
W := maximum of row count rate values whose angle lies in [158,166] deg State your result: 276.6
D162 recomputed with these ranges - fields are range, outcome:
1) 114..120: 194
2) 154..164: 264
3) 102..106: 196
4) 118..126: 218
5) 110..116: 180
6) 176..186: 266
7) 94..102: 238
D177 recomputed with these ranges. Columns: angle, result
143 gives 281.9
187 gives 262.3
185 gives 279.5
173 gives 267.3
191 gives 282.6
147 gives 278.7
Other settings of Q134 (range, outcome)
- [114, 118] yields 186.7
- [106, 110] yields 185.9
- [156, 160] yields 279.4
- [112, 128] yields 259.6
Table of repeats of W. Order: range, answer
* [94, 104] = 261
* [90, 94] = 253.7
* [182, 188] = 279.5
